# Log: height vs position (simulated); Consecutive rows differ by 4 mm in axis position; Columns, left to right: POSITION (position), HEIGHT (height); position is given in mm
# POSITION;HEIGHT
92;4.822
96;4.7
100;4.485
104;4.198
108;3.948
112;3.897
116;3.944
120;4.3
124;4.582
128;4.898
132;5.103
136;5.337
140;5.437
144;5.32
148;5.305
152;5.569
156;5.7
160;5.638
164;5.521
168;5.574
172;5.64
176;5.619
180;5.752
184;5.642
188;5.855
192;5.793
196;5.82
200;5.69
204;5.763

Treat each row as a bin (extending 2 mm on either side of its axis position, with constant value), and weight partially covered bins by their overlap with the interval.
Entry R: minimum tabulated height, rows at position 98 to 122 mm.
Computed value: 3.897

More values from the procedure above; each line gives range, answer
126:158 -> 4.898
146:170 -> 5.305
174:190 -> 5.619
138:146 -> 5.32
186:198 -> 5.793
